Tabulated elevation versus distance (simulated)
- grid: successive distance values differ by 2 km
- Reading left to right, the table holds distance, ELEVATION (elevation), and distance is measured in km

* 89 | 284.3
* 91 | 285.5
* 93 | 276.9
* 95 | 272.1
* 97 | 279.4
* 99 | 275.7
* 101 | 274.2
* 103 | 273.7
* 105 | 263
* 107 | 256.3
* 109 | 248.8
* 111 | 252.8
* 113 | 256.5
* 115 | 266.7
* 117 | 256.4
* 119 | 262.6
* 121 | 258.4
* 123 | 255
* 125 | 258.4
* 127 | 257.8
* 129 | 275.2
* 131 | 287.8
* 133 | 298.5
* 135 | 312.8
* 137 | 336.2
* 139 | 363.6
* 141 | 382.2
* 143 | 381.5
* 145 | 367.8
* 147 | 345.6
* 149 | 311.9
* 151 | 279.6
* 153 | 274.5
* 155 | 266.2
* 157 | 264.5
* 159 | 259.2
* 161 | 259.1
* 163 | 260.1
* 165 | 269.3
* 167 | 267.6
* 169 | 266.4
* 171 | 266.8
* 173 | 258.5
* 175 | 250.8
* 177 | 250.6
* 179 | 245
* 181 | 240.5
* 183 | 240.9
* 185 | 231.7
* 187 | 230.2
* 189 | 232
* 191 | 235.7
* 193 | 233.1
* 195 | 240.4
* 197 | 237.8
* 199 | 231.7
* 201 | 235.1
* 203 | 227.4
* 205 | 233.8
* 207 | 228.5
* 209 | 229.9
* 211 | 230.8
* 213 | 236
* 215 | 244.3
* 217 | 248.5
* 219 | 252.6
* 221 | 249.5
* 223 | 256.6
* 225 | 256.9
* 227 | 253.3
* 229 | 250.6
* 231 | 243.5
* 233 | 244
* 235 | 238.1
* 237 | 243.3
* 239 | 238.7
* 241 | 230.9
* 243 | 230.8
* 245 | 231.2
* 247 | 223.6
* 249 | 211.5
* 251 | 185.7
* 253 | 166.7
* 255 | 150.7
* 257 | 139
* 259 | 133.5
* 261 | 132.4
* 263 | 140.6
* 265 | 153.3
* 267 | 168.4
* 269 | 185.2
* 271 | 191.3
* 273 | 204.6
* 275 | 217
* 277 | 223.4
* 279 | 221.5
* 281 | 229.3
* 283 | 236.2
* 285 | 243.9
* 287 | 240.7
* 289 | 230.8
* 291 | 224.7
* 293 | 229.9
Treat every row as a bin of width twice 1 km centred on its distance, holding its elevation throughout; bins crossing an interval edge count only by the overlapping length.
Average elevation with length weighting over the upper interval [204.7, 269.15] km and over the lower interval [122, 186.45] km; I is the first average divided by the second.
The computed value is 0.76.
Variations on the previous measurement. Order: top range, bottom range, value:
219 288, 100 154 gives 0.73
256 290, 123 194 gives 0.69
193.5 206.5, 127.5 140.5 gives 0.75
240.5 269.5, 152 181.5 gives 0.68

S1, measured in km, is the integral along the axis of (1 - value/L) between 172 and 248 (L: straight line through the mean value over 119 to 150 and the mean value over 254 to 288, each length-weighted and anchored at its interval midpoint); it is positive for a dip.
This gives 0.7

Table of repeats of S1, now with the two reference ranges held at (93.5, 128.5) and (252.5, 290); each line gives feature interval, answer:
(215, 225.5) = -1.9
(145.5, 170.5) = -3.8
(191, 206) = -0.7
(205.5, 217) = -0.9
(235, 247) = -1.8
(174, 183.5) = -0.6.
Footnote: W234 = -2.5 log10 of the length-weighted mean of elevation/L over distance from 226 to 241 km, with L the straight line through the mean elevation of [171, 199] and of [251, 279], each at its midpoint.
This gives -0.22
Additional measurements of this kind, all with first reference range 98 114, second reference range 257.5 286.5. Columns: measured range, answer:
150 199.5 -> -0.083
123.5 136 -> -0.116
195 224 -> -0.099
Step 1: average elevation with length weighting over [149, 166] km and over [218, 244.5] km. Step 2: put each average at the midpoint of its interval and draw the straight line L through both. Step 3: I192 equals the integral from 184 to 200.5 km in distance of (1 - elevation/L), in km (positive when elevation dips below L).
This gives 1.52 km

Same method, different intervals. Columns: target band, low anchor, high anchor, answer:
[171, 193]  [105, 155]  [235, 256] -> 1.2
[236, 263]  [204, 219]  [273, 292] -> 4.7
